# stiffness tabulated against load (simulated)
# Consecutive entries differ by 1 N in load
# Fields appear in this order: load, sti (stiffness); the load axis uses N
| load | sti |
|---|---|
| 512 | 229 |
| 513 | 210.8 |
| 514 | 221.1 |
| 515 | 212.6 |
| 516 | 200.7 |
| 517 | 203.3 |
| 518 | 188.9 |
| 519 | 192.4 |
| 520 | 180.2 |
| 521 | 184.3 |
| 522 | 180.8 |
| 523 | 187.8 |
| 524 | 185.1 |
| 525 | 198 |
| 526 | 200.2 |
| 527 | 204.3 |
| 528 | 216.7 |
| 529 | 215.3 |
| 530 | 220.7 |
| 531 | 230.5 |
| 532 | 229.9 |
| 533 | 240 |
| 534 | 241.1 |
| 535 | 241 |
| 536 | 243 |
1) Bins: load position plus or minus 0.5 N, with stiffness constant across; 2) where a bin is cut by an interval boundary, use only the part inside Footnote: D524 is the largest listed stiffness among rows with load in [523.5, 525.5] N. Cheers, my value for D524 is 198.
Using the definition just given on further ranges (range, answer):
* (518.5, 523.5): 192.4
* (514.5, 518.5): 212.6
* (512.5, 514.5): 221.1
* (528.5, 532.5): 230.5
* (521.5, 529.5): 216.7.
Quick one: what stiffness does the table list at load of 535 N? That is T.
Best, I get 241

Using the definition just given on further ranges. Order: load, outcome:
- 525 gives 198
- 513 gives 210.8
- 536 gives 243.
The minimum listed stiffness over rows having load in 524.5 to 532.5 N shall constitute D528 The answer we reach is 198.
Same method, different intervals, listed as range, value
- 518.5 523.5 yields 180.2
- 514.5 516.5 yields 200.7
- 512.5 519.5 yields 188.9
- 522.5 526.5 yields 185.1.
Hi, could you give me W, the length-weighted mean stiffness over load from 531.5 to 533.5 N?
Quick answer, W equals 235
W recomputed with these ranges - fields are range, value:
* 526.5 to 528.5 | 210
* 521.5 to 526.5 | 190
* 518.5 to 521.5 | 186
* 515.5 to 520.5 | 193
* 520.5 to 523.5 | 184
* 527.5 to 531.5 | 221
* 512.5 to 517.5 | 210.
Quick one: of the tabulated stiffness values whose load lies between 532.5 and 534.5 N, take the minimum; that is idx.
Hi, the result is 240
